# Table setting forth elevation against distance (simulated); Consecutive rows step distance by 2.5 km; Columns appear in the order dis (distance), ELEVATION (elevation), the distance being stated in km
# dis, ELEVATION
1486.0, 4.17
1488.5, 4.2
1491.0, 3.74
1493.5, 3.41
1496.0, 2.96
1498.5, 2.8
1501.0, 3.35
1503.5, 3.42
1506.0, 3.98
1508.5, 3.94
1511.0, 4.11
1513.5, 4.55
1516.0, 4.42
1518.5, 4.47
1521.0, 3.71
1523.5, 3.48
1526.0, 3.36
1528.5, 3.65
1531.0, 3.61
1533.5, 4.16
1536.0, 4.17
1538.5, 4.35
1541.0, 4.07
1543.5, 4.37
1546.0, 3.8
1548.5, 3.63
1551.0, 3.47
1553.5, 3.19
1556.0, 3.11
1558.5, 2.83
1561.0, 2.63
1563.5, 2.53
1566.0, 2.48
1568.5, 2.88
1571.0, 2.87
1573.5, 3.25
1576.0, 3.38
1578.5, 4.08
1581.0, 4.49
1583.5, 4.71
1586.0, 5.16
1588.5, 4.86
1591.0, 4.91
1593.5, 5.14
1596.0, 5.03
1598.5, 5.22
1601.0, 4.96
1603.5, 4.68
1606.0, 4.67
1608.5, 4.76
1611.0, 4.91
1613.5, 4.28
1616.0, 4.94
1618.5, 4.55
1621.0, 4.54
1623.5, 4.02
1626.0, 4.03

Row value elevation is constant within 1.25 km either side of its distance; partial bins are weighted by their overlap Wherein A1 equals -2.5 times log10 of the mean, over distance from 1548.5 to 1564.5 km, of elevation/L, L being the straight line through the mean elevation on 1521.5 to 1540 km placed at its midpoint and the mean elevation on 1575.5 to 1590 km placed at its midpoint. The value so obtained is 0.35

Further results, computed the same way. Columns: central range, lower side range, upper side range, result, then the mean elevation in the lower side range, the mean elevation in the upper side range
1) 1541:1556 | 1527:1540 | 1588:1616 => 0.14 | 3.98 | 4.86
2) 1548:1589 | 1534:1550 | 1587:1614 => 0.27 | 4.06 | 4.88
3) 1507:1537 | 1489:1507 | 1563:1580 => -0.20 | 3.41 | 3.11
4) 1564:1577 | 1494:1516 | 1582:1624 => 0.45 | 3.68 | 4.8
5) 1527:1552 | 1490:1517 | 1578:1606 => 0.06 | 3.69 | 4.85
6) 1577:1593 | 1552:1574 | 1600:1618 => -0.24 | 2.86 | 4.73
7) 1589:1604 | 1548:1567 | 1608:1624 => -0.23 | 2.96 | 4.59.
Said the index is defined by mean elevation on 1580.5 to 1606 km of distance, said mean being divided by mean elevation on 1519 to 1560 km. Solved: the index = 1.33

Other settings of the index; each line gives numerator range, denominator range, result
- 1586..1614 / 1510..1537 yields 1.23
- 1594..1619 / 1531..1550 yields 1.19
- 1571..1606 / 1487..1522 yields 1.20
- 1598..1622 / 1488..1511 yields 1.34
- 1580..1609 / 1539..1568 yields 1.48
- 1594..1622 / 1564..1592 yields 1.24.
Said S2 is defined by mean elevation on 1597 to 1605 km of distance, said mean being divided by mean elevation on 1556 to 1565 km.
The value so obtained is 1.8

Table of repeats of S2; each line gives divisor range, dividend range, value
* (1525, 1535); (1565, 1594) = 1.08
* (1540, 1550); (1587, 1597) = 1.26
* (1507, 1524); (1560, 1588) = 0.86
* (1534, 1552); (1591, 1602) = 1.27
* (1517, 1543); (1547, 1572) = 0.76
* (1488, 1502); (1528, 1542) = 1.19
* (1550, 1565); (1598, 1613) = 1.64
